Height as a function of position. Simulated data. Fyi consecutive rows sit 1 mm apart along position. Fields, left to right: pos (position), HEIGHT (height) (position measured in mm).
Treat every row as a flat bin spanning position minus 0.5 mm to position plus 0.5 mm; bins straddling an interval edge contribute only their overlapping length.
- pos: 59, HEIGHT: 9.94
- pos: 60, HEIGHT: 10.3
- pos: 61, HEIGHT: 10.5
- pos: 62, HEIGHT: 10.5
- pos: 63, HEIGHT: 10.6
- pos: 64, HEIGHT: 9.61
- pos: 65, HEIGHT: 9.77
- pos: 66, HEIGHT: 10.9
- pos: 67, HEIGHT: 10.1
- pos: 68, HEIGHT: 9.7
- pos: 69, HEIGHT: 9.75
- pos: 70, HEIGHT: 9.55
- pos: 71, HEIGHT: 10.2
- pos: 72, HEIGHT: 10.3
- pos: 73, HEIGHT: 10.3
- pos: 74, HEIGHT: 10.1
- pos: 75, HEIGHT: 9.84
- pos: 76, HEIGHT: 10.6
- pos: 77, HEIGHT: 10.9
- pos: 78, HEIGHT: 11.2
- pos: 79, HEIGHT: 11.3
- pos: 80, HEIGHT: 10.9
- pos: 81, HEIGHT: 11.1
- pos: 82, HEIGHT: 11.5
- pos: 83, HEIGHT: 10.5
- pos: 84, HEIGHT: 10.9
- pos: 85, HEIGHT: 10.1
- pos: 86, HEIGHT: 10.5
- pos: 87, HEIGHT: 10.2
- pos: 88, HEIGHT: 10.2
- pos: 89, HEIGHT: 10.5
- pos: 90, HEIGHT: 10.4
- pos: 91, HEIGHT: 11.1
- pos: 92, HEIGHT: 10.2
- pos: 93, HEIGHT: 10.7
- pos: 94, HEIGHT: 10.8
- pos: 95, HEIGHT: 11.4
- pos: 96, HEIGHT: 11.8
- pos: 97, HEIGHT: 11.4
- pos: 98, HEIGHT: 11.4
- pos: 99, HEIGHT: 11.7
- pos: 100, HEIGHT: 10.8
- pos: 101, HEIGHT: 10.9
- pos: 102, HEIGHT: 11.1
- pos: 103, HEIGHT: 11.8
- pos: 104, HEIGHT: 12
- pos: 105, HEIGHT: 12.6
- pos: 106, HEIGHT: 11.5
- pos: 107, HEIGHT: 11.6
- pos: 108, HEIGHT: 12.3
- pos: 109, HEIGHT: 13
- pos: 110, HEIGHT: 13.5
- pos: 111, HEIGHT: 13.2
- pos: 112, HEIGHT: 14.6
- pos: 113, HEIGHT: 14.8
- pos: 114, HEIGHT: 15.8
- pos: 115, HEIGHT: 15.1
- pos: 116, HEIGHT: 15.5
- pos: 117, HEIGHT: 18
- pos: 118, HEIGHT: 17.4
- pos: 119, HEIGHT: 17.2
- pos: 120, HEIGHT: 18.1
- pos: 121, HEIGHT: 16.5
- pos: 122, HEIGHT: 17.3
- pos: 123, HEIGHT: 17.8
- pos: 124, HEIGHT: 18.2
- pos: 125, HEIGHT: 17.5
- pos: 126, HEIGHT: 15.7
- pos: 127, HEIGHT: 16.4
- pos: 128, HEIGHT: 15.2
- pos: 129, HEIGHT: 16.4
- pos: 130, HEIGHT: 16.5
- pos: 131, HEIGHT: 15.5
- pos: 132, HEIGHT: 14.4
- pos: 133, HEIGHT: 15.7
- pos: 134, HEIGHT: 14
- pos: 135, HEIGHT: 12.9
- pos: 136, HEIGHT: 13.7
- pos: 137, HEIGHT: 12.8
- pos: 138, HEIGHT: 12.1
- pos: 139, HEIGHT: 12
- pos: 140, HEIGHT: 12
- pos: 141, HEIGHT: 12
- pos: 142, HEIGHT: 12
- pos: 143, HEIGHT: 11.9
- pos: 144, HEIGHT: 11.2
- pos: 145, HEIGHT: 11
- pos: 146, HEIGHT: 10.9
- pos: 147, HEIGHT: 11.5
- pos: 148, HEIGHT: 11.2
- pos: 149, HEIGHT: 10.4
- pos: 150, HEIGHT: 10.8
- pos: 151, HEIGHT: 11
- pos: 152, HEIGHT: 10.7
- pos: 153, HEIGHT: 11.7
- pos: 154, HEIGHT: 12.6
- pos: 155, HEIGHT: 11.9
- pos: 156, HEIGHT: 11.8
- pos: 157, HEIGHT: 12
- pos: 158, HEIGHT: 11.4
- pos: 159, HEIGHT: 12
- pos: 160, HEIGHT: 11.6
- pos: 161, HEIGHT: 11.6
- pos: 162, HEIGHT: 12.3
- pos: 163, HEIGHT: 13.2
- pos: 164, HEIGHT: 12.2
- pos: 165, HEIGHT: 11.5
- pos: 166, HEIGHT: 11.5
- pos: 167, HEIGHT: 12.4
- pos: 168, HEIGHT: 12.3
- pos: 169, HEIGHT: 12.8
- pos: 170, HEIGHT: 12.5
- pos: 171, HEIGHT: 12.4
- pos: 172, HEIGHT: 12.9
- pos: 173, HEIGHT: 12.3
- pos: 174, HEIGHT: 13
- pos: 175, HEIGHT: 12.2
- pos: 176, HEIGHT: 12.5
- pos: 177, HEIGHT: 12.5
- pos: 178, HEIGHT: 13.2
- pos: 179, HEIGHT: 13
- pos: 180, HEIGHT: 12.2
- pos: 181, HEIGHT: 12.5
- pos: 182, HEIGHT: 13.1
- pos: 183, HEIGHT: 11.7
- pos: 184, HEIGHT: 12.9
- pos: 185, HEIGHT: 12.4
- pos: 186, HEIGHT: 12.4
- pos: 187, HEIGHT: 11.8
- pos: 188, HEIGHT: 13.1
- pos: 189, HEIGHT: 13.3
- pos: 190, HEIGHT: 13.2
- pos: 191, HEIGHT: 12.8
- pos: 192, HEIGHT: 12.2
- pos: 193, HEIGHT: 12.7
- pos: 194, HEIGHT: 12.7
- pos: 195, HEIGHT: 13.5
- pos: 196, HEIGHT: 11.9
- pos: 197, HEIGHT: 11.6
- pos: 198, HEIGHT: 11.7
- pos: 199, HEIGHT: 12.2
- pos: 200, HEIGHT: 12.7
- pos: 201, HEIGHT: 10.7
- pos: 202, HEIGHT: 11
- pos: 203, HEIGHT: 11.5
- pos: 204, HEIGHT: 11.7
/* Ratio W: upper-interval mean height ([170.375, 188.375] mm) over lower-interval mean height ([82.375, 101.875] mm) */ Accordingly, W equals 1.2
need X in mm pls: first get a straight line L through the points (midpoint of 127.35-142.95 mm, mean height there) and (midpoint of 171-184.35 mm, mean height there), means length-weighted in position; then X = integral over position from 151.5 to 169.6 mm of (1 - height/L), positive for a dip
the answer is 1.52 mm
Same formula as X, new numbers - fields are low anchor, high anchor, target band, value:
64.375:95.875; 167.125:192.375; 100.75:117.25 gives -3.3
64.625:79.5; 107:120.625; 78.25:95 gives 1.7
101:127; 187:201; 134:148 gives 2.0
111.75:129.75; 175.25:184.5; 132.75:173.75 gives 6.6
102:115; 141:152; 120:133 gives -4.6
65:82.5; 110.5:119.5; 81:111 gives 4.5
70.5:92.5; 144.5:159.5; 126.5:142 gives -4.0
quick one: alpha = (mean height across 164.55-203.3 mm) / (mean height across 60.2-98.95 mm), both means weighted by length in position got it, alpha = 1.17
